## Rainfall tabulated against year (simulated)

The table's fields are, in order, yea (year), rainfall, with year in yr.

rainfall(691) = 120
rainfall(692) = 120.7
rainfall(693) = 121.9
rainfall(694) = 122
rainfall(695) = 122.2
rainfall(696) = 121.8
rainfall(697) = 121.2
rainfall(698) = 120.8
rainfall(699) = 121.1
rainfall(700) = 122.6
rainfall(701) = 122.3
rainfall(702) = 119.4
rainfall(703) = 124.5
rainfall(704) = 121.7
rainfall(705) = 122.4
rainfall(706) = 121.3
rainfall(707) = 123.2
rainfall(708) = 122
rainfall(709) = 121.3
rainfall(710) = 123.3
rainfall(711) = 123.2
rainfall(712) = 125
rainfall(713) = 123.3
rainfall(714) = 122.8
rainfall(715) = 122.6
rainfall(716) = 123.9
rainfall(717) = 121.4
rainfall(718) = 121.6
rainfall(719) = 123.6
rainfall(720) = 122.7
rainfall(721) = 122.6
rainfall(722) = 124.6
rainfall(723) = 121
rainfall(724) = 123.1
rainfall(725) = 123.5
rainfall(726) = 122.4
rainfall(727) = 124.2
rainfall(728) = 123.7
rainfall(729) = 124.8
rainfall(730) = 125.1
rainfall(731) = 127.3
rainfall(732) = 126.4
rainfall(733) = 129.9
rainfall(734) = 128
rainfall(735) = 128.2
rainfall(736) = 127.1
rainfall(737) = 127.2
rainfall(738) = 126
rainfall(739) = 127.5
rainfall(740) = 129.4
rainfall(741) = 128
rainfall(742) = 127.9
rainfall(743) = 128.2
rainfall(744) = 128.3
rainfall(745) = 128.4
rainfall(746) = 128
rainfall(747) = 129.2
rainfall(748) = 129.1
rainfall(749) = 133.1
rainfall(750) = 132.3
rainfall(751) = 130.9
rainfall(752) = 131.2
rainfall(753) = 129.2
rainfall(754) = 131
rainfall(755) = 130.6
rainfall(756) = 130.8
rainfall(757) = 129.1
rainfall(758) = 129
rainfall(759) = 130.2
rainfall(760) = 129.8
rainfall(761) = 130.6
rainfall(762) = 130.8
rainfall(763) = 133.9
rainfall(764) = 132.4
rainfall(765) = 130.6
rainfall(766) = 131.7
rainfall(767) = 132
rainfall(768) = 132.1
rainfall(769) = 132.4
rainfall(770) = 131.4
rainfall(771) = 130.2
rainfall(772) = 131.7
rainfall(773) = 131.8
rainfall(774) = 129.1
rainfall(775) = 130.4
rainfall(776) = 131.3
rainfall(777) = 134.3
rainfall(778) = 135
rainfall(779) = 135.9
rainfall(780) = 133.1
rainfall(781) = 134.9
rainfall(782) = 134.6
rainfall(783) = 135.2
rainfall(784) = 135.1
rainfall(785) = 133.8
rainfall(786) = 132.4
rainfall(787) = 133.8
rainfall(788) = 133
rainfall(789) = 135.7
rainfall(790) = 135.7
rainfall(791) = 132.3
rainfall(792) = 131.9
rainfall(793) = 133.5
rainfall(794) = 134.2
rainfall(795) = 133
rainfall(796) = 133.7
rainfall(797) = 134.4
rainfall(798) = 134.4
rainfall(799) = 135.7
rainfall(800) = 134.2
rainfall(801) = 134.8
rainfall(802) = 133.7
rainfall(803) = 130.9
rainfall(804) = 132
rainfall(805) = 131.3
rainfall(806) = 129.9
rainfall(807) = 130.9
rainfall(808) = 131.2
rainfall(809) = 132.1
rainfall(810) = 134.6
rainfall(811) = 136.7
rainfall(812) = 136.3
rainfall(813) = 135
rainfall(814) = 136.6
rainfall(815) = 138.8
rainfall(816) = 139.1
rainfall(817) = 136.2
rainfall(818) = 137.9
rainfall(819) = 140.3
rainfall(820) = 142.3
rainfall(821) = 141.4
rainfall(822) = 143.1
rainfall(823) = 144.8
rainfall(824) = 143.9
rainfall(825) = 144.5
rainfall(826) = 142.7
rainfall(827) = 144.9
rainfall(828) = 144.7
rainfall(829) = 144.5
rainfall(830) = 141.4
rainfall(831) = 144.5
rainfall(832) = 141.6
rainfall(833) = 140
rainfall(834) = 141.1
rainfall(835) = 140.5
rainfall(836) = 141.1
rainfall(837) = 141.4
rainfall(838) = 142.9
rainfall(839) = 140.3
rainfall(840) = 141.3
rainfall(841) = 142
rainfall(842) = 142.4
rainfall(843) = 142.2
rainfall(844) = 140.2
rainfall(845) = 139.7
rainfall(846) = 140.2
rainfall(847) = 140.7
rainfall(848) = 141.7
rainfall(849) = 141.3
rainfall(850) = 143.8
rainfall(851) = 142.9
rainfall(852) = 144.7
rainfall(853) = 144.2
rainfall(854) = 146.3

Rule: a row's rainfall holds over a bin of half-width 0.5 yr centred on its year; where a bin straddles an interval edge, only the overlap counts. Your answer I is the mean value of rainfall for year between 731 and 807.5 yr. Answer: 131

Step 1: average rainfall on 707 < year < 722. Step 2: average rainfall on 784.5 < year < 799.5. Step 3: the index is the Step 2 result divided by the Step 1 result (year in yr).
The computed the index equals 1.09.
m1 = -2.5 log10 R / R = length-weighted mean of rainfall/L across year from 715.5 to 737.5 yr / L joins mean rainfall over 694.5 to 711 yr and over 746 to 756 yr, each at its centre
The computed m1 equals 0.01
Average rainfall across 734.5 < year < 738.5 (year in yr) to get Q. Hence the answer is 127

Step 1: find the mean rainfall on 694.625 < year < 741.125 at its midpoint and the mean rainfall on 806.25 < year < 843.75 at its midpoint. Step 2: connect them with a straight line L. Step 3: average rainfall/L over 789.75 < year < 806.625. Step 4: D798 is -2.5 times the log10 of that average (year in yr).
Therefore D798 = 0.02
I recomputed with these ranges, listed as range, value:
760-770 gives 132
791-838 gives 138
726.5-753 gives 128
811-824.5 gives 140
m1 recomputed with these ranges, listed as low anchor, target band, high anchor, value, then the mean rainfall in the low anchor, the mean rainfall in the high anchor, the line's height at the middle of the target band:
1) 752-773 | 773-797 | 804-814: -0.01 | 131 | 133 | 132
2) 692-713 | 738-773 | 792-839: -0.01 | 122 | 138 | 130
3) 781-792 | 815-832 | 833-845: -0.02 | 134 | 141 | 139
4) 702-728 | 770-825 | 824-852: 0.01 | 123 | 142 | 136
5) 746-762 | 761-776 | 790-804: 0.00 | 130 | 134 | 131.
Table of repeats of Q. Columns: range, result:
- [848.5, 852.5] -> 143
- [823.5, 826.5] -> 144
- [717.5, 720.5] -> 123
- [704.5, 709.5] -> 122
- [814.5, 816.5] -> 139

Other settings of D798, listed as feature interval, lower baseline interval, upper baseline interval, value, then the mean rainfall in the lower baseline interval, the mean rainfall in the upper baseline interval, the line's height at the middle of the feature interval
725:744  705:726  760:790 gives -0.006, 123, 133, 126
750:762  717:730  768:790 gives -0.011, 123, 133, 129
